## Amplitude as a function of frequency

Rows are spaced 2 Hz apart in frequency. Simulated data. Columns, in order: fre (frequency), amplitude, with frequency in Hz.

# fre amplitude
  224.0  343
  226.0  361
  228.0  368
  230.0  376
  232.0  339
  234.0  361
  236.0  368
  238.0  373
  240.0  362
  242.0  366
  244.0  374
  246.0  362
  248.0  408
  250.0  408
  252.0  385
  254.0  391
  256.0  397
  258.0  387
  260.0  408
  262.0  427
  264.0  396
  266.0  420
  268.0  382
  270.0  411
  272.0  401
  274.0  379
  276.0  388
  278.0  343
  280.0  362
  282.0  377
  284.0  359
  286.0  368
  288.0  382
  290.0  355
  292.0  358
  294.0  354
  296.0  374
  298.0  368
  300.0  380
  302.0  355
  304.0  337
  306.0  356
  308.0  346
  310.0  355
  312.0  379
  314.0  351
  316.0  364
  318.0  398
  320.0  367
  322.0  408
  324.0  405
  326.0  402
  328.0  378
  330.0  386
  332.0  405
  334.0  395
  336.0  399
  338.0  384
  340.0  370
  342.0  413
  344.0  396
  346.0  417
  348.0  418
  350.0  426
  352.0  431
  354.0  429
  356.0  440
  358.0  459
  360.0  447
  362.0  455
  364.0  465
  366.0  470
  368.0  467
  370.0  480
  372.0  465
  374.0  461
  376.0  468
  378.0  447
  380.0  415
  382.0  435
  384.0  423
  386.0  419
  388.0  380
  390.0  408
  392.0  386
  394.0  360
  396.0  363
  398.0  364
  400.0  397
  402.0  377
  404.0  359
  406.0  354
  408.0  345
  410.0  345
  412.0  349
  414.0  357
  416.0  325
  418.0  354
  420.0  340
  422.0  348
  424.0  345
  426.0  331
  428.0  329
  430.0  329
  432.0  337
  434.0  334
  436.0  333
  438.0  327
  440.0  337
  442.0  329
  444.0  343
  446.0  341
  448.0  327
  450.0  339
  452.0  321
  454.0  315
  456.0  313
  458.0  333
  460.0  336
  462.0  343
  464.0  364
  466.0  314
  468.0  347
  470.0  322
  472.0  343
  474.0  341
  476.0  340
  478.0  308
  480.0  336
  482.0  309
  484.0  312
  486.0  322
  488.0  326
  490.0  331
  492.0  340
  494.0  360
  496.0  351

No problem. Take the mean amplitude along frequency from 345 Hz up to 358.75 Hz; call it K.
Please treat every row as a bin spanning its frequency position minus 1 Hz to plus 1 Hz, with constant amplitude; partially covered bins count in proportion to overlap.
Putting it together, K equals 431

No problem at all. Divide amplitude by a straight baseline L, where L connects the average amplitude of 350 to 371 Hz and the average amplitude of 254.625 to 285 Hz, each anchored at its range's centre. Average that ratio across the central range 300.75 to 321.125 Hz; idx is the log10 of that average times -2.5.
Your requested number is 0.16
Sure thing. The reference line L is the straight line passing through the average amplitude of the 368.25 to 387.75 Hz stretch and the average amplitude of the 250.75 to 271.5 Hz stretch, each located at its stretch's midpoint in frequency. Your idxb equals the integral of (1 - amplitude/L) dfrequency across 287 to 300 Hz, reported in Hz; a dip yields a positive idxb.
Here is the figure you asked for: 1.46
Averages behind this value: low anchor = 401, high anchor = 444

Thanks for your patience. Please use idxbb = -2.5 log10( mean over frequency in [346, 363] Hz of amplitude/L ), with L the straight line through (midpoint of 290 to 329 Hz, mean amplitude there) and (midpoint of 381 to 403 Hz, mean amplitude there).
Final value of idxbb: -0.15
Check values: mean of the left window 370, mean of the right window 392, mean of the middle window 437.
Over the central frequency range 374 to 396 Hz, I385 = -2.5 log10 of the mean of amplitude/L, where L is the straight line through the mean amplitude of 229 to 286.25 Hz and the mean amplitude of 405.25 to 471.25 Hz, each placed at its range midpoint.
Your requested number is -0.18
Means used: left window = 382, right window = 337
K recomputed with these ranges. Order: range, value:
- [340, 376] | 442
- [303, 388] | 412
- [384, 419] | 369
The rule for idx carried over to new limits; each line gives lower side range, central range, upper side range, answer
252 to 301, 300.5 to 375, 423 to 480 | -0.12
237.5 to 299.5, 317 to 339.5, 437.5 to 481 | -0.08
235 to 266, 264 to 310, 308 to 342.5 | 0.04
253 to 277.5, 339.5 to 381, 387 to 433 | -0.19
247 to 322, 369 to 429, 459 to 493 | -0.10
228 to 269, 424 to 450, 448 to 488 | 0.01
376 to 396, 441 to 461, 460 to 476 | 0.08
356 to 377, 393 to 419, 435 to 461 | 0.12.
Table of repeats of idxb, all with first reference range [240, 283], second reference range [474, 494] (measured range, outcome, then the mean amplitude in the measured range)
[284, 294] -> 0.4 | 364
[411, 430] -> 0.2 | 341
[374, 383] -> -2.2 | 443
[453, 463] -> 0.2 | 328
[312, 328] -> -0.5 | 384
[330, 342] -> -0.8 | 392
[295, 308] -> 0.6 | 360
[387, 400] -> -1.0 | 378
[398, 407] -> -0.5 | 371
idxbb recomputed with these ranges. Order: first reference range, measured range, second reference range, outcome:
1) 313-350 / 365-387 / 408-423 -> -0.219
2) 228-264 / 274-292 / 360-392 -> 0.091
